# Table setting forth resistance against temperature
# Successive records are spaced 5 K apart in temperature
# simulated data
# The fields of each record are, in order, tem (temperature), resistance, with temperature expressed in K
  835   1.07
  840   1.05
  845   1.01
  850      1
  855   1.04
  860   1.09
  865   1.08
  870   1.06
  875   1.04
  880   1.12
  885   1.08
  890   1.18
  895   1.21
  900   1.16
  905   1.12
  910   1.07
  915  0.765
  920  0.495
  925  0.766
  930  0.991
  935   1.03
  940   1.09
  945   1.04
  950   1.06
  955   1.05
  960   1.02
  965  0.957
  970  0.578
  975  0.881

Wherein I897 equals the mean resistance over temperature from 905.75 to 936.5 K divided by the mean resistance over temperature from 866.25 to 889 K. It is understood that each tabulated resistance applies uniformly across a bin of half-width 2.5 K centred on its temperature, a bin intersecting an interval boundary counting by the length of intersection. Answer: 0.80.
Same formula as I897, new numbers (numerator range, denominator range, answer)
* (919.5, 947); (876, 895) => 0.82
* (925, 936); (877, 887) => 0.87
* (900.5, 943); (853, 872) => 0.87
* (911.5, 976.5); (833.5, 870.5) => 0.86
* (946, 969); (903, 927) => 1.18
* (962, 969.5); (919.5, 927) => 1.31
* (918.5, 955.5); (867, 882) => 0.88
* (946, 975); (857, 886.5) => 0.87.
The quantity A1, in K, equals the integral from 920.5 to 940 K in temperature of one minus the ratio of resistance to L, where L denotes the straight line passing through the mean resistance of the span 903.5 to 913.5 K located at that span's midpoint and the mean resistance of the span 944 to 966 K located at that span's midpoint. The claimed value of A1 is 2.6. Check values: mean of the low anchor 1.06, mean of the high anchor 1.03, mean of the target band 0.905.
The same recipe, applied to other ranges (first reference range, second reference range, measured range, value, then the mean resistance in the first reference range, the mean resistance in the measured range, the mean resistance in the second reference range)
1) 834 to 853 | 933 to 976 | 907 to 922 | 2.94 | 1.03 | 0.797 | 0.97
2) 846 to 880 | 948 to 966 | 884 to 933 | 2.84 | 1.05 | 0.981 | 1.03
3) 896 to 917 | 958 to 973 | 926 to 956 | -3.26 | 1.05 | 1.03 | 0.847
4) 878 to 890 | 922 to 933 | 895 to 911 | -2.02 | 1.12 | 1.14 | 0.868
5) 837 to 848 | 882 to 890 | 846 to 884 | 0.48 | 1.03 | 1.06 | 1.11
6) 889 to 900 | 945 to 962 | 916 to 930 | 5.11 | 1.19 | 0.709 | 1.04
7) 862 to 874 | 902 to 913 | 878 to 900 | -1.51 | 1.07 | 1.15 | 1.08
